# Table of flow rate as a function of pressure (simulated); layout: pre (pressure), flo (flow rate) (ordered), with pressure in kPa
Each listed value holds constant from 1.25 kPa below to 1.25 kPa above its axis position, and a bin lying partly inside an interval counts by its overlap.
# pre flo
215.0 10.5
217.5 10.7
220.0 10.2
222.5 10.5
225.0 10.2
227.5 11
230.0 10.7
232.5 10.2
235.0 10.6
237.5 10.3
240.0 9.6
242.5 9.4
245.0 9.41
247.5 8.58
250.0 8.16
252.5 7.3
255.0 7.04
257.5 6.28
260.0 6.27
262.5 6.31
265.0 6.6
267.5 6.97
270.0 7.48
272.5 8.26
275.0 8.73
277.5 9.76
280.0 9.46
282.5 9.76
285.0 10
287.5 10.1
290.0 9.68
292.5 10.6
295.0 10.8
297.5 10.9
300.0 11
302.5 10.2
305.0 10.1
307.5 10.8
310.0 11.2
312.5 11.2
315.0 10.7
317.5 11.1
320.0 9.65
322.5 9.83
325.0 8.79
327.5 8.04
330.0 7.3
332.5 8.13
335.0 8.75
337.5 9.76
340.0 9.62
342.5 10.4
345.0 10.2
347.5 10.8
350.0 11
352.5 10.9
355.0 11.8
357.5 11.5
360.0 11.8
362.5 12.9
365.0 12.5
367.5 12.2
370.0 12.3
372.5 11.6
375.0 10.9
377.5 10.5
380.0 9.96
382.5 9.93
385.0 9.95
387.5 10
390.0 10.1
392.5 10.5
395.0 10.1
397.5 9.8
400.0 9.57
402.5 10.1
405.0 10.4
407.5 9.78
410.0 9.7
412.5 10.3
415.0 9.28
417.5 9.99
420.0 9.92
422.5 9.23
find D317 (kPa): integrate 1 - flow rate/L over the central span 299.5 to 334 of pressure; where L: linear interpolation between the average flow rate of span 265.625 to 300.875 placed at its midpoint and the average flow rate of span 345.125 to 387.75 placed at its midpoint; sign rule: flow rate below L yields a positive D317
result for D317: 1.08 kPa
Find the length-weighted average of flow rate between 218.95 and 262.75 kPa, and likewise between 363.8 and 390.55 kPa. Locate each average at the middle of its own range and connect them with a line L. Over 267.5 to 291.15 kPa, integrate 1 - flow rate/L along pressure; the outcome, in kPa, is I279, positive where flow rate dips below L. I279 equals 1.2 kPa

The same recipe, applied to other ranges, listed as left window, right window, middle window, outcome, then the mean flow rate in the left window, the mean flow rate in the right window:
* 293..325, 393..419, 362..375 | -2.5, 10.6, 9.92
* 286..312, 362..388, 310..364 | 3.1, 10.6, 11.1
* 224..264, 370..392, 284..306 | -2.2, 8.81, 10.5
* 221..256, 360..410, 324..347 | 2.8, 9.52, 10.7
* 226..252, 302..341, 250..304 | 5.4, 9.73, 9.69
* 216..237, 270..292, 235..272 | 7.6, 10.5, 9.39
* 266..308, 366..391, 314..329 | 0.6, 9.64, 10.8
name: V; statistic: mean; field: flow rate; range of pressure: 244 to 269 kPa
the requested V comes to 7.27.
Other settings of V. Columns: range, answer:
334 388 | 10.9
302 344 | 9.73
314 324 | 10.3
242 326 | 9.19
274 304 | 10.1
